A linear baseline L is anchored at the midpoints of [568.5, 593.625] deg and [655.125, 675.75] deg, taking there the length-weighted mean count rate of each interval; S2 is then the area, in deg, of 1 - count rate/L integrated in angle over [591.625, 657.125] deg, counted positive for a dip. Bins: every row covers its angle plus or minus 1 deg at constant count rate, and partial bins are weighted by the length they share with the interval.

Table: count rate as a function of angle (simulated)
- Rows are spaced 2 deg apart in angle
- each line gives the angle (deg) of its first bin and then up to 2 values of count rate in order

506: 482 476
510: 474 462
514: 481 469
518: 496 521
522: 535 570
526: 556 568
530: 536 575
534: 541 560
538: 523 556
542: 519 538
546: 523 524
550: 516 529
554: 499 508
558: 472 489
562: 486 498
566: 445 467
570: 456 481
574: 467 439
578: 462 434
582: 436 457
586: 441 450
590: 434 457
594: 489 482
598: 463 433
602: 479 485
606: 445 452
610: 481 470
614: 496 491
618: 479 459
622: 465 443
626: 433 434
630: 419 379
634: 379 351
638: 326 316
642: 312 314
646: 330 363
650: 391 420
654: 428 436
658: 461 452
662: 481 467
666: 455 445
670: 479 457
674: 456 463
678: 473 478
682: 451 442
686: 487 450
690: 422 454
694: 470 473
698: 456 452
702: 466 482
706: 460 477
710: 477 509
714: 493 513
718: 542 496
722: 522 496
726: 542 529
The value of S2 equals 4.6 deg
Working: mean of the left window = 452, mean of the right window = 459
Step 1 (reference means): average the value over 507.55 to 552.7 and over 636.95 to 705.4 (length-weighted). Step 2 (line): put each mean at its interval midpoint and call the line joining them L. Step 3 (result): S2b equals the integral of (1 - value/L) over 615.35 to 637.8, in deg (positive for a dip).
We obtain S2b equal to 1.8 deg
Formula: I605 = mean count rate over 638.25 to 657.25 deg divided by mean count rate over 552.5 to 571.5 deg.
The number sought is 0.8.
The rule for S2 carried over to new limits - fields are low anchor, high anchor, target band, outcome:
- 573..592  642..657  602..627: -3.18 deg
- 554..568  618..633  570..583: 0.51 deg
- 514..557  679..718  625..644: 4.82 deg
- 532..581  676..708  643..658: 2.68 deg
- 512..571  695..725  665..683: 1.15 deg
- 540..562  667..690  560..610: 3.77 deg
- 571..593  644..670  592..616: -1.49 deg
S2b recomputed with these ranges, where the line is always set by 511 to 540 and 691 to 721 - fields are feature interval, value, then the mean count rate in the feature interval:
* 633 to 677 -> 7.7 deg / 408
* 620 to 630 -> 1.2 deg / 443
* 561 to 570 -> 0.8 deg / 472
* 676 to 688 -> 0.6 deg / 465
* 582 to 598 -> 1.7 deg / 457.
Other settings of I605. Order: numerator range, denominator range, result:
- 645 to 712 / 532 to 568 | 0.88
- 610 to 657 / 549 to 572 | 0.84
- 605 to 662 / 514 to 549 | 0.78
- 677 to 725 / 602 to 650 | 1.15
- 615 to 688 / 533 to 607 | 0.88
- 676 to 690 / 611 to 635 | 1.03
